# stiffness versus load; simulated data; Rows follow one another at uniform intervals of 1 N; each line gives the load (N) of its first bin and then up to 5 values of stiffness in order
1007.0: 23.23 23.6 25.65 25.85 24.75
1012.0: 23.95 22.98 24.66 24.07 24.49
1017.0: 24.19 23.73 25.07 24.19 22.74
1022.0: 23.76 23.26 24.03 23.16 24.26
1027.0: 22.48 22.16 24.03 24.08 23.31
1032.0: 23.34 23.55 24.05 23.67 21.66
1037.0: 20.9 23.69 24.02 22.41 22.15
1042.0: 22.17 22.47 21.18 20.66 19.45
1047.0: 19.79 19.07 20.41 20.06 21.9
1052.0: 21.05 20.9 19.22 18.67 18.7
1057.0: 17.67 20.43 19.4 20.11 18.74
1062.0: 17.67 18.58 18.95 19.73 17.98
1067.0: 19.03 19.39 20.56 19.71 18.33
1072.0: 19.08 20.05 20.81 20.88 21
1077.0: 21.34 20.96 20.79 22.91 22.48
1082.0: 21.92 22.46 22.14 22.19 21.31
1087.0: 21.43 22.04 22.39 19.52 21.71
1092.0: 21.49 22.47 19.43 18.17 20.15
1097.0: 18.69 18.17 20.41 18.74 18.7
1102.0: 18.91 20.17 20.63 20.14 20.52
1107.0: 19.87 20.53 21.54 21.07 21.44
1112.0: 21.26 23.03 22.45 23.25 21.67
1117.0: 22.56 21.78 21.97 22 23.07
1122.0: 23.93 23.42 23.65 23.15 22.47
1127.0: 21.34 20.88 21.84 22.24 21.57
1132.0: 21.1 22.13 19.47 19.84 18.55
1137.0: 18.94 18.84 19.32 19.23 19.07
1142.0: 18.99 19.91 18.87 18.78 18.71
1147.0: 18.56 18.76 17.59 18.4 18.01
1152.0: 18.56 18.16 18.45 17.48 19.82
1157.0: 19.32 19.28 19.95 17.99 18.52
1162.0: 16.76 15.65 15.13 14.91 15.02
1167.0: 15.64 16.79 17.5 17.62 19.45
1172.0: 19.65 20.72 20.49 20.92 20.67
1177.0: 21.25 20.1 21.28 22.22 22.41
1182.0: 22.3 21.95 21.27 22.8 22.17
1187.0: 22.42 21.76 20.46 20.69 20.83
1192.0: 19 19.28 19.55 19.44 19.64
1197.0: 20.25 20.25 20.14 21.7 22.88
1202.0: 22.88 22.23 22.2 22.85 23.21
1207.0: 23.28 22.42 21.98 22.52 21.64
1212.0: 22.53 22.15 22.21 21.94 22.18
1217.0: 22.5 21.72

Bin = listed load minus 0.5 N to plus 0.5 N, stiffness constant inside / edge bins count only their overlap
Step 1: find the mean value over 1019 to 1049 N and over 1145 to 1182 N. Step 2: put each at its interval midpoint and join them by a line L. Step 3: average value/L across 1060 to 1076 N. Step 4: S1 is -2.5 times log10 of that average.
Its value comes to 0.12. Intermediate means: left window 22.6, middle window 19.4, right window 18.7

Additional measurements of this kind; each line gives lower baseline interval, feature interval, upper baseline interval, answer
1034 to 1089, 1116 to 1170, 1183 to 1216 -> 0.09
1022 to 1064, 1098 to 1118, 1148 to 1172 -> -0.08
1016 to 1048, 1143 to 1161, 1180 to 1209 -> 0.17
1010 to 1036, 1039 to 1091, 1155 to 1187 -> 0.10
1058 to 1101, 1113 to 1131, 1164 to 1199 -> -0.12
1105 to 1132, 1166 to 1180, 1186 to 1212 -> 0.12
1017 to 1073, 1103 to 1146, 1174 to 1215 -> 0.02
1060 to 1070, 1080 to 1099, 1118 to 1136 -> -0.05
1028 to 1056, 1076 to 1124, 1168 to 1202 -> 0.00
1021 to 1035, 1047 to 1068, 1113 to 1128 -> 0.19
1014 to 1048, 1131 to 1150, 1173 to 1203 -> 0.12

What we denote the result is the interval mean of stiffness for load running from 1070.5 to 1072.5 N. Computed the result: 18.7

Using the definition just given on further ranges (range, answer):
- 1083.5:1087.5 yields 21.8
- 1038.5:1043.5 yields 22.6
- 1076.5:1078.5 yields 21.1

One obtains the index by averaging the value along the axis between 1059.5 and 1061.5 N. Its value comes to 19.4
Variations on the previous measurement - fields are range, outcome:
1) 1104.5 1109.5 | 20.5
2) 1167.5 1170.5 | 17.3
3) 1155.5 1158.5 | 19.5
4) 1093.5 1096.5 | 19.2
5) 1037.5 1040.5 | 23.4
